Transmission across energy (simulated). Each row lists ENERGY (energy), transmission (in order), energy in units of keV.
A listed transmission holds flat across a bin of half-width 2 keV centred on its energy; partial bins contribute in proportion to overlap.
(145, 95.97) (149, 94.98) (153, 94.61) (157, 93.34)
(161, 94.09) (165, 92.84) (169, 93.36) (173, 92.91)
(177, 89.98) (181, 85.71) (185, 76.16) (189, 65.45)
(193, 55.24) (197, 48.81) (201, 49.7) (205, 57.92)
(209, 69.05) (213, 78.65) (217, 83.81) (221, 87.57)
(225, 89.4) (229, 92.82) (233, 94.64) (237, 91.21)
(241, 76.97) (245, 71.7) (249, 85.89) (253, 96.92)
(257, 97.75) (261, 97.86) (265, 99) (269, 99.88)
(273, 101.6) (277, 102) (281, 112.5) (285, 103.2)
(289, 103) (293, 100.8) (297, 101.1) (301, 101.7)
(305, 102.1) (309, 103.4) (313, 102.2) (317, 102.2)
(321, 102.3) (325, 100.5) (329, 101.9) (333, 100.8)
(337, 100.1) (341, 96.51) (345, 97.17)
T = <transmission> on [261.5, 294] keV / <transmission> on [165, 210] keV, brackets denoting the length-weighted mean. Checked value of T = 1.42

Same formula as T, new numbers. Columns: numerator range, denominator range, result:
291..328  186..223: 1.53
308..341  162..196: 1.25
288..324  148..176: 1.09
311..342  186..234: 1.39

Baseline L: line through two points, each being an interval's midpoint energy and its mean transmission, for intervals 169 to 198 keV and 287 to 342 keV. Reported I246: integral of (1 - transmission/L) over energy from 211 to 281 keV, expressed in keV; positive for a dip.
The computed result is -2.85 keV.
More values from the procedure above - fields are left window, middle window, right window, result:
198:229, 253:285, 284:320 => -3.3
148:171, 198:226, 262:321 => 7.2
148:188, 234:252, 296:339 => 2.4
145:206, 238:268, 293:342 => 0.6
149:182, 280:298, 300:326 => -0.6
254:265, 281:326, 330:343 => -1.7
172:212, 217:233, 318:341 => -2.8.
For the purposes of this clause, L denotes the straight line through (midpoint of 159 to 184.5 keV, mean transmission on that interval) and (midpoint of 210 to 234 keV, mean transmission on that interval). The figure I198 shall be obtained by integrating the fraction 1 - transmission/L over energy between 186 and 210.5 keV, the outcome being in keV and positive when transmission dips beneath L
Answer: 8.39 keV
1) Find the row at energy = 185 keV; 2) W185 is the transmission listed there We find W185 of 76.16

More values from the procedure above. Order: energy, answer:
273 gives 101.6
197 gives 48.81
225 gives 89.4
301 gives 101.7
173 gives 92.91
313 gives 102.2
